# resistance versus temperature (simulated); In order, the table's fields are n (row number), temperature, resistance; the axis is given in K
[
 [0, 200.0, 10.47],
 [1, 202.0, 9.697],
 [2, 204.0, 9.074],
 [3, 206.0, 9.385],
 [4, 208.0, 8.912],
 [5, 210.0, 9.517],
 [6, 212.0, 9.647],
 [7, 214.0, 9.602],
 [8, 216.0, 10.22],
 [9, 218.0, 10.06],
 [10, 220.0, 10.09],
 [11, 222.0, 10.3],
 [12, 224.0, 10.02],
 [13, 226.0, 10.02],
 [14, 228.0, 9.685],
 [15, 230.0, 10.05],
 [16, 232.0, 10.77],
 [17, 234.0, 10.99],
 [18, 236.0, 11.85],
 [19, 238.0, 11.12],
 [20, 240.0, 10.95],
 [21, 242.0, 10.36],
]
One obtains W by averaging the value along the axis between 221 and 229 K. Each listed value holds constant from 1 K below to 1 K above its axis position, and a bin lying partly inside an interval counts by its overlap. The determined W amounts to 10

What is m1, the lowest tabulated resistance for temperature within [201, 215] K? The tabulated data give 8.912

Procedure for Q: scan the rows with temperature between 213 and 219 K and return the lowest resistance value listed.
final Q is 9.602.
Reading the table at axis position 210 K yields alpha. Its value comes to 9.517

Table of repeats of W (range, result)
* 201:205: 9.39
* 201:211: 9.32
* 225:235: 10.3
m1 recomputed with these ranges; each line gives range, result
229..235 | 10.05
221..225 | 10.02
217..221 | 10.06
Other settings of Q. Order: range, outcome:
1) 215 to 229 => 9.685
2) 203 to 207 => 9.074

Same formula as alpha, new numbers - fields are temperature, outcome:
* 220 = 10.09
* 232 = 10.77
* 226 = 10.02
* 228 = 9.685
